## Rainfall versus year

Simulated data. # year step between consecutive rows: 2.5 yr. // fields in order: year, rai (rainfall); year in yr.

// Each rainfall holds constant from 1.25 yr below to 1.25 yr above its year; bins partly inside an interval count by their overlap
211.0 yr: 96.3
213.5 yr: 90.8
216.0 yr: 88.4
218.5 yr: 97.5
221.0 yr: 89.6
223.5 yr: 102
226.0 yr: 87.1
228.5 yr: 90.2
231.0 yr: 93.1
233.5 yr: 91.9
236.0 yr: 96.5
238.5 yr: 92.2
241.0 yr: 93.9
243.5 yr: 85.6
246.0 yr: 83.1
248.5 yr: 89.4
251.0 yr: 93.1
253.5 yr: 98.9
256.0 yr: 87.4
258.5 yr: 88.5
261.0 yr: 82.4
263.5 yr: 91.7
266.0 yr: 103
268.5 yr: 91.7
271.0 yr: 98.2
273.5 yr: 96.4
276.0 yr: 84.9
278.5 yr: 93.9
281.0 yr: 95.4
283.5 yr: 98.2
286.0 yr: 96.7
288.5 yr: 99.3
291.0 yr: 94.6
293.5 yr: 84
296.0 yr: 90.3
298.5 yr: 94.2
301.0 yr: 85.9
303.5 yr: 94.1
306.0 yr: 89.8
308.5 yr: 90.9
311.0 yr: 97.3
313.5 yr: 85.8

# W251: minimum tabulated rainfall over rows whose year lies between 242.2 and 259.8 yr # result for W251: 83.1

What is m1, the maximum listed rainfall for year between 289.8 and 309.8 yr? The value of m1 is 94.6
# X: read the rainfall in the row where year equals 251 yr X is 93.1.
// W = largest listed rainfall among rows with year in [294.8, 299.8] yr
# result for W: 94.2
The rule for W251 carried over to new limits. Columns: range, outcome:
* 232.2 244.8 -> 85.6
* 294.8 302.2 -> 85.9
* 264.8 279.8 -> 84.9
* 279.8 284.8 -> 95.4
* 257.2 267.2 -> 82.4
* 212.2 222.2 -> 88.4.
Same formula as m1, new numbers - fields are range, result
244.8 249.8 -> 89.4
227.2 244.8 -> 96.5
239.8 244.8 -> 93.9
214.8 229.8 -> 102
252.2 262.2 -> 98.9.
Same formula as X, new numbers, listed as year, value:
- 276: 84.9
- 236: 96.5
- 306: 89.8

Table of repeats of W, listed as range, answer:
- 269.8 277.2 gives 98.2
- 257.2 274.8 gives 103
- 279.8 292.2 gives 99.3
